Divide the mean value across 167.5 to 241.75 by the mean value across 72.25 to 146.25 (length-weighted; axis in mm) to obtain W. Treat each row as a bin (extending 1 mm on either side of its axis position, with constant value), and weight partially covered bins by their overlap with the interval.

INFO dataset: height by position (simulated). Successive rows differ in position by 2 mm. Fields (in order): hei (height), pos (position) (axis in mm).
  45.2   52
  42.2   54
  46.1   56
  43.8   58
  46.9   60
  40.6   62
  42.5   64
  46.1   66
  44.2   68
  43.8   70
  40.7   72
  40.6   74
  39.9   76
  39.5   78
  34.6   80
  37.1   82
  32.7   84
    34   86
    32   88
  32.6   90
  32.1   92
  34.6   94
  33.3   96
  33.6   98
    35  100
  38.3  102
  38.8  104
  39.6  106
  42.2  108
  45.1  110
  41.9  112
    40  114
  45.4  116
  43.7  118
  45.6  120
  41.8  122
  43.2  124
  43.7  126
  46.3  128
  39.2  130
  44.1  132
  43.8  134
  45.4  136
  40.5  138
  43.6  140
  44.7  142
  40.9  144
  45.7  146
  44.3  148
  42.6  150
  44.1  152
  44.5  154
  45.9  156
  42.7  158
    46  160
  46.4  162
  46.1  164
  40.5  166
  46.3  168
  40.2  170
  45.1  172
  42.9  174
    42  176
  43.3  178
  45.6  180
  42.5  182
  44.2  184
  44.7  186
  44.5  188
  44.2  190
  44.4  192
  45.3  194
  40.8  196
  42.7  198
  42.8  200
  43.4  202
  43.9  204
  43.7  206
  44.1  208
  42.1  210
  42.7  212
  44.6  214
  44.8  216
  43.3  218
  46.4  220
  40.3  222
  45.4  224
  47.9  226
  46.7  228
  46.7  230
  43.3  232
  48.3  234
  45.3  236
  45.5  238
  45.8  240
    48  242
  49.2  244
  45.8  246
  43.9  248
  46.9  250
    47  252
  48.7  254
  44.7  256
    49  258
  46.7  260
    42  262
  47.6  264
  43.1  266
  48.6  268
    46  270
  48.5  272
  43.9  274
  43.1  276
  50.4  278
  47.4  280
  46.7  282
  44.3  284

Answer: 1.11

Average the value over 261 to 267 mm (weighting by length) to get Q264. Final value 44.2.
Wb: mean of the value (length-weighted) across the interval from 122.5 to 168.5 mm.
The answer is 43.9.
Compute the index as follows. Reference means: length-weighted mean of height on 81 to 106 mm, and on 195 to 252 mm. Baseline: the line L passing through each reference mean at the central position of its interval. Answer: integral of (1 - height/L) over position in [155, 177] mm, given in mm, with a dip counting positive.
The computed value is -2.0 mm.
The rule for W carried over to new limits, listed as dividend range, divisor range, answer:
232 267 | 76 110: 1.28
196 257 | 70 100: 1.26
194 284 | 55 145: 1.12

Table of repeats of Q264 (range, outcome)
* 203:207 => 43.8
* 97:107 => 37.1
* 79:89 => 34.1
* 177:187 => 44.1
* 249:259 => 47.3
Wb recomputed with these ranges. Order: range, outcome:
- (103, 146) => 42.9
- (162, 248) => 44.4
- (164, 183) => 43.3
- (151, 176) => 44.1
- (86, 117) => 37.5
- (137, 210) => 43.7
